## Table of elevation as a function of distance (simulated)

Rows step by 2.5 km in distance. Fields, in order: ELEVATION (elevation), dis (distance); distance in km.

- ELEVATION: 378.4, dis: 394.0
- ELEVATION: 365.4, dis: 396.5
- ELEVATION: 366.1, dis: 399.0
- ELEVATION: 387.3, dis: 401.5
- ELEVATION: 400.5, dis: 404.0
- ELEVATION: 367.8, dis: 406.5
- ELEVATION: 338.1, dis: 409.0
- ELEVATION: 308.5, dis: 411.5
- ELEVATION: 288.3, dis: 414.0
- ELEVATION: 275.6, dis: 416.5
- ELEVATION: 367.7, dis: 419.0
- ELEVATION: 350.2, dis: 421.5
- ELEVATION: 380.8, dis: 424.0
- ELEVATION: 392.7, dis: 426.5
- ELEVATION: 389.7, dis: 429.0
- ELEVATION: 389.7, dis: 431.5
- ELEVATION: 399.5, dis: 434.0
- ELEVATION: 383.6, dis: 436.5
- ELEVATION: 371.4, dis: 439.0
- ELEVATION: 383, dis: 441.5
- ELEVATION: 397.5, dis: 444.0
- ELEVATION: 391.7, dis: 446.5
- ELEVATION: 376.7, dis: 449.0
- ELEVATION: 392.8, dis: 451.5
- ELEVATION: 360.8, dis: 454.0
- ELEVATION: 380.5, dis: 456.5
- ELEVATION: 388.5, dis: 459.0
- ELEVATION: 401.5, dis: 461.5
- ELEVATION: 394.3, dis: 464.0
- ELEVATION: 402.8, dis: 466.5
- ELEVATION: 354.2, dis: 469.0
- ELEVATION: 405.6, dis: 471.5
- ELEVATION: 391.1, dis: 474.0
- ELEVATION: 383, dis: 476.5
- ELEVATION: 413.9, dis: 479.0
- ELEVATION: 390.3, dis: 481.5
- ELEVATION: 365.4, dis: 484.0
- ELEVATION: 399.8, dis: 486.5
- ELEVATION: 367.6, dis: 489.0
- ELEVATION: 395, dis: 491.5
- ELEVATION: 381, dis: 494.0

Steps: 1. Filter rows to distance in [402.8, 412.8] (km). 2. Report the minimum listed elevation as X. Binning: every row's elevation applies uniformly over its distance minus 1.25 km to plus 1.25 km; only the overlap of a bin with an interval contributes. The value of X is 308.5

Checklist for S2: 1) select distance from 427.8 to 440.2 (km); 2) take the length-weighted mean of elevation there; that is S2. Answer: 387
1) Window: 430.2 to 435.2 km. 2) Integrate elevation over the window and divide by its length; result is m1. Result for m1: 395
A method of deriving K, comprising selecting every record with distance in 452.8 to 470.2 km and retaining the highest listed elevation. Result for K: 402.8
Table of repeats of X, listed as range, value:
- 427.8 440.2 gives 371.4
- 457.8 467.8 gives 388.5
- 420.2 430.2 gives 350.2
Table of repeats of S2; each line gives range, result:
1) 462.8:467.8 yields 398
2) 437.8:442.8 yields 377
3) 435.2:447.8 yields 385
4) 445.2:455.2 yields 381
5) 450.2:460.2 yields 381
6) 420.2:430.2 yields 378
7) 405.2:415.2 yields 326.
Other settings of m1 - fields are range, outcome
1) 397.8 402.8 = 377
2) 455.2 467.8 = 393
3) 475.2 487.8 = 390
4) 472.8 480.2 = 396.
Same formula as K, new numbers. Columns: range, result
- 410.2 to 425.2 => 380.8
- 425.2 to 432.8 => 392.7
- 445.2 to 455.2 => 392.8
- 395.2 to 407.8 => 400.5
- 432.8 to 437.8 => 399.5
